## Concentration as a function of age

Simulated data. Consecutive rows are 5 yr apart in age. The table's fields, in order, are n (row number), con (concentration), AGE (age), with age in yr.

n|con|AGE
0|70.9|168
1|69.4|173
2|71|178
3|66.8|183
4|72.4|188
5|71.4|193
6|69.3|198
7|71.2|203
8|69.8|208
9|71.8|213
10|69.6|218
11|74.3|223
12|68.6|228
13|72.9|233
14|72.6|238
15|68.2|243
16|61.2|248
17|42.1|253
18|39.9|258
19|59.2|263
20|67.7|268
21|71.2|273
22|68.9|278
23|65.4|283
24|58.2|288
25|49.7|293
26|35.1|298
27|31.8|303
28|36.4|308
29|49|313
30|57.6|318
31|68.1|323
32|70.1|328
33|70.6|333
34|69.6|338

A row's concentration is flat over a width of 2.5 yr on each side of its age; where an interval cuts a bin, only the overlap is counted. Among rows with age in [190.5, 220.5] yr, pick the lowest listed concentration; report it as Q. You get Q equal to 69.3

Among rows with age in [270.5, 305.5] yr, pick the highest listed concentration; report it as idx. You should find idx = 71.2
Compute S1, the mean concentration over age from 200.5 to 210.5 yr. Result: 70.5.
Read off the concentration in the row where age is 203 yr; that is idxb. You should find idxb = 71.2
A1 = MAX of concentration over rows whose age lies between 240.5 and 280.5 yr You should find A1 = 71.2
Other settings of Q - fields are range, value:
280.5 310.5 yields 31.8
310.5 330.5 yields 49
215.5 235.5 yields 68.6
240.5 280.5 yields 39.9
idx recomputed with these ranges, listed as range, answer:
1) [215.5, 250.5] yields 74.3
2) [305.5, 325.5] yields 68.1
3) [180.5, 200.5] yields 72.4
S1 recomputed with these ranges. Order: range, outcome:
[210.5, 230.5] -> 71.1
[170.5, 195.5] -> 70.2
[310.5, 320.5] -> 53.3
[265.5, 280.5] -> 69.3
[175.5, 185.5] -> 68.9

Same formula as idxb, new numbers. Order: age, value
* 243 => 68.2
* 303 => 31.8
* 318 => 57.6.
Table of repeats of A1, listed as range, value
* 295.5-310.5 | 36.4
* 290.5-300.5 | 49.7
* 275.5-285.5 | 68.9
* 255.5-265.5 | 59.2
